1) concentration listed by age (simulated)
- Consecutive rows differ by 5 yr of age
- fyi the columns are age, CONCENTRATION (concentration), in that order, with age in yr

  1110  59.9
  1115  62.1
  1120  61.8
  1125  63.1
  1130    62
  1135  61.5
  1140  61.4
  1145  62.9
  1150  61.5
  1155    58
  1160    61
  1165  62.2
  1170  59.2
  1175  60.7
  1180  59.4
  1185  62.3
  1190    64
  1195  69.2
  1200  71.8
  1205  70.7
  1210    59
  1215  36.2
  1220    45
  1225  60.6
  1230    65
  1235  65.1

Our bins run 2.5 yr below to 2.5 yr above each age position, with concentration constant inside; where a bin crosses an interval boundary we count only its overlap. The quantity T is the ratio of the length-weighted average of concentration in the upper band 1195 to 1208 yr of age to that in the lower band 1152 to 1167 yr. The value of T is 1.2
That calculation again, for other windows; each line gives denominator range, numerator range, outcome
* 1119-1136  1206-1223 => 0.79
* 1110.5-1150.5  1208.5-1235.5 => 0.88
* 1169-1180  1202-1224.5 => 0.90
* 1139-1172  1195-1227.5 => 0.95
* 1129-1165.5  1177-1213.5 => 1.05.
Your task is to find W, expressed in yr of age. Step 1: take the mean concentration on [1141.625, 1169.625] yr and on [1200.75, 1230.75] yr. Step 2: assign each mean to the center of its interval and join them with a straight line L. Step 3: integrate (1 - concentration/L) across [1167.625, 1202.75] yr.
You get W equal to -3.1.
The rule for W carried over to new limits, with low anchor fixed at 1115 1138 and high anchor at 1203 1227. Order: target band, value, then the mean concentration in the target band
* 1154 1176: -0.7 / 60.3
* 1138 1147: -0.2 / 62.2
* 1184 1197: -2.1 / 65.3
